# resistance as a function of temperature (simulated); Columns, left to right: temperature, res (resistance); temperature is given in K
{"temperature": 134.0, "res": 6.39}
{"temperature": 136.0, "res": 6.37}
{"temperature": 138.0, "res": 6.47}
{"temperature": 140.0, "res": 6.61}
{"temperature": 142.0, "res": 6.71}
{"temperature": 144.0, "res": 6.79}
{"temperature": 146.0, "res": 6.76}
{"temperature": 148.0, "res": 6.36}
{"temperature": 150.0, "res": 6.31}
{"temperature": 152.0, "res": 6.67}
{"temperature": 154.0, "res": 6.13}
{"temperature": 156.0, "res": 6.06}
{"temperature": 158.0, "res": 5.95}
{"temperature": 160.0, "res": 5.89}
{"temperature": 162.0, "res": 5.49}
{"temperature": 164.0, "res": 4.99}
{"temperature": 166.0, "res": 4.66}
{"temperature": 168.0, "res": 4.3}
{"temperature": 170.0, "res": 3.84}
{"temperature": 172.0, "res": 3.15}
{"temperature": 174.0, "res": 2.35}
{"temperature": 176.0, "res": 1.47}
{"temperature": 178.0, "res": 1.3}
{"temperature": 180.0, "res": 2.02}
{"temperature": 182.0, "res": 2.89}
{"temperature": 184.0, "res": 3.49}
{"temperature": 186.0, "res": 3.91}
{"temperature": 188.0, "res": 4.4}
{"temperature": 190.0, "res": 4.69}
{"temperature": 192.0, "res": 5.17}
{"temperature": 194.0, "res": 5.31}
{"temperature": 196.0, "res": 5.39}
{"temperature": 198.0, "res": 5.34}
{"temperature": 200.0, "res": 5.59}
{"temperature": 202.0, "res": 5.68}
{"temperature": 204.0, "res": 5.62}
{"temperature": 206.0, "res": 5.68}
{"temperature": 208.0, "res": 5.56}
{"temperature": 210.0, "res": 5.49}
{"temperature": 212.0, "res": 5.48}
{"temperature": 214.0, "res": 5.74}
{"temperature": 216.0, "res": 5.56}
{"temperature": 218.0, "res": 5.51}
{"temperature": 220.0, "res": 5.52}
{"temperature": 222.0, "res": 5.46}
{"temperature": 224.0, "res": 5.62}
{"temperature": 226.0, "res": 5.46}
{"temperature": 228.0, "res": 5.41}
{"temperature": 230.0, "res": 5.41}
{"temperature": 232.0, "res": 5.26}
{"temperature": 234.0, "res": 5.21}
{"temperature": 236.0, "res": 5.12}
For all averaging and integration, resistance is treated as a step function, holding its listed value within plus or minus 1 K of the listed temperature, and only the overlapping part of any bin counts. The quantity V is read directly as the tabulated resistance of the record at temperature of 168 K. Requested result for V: 4.3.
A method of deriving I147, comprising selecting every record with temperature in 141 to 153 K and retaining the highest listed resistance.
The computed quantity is 6.79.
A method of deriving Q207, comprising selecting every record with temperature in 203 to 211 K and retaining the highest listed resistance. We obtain 5.68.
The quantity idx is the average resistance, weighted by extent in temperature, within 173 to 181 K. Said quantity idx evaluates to 1.79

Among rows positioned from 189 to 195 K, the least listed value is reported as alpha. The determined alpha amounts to 4.69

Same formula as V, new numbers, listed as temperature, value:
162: 5.49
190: 4.69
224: 5.62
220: 5.52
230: 5.41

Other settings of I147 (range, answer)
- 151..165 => 6.67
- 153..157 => 6.13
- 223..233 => 5.62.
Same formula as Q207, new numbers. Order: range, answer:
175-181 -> 2.02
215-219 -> 5.56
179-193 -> 5.17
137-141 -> 6.61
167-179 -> 4.3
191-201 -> 5.59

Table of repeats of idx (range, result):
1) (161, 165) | 5.24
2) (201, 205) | 5.65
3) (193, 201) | 5.41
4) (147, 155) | 6.37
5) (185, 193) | 4.54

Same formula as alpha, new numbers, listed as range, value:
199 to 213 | 5.48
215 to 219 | 5.51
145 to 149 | 6.36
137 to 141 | 6.47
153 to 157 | 6.06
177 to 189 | 1.3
